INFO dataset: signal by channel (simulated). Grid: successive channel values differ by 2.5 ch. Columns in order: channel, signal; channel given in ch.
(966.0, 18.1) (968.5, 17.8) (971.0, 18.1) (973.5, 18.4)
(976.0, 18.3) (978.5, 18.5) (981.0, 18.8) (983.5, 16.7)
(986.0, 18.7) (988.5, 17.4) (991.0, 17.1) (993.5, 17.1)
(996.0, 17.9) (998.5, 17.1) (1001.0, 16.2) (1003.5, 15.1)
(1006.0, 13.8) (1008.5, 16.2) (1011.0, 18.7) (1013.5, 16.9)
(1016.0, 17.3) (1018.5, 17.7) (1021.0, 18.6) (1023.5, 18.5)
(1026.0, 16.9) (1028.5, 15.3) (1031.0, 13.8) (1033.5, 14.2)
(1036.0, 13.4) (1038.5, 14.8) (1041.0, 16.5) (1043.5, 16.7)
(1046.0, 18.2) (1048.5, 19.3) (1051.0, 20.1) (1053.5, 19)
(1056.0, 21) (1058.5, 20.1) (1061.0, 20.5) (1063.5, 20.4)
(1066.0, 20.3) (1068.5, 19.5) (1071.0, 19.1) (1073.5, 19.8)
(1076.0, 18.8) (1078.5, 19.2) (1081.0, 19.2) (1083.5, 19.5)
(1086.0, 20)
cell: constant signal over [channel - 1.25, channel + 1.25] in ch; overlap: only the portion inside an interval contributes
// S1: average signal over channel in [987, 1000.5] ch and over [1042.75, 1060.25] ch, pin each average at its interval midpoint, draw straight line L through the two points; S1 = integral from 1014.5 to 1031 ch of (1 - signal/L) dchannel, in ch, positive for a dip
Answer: 1.1 ch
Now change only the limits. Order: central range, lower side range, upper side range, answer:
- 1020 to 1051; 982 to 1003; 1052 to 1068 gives 4.3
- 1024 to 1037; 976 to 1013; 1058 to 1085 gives 2.4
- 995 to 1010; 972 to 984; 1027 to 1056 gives 1.3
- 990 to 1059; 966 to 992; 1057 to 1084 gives 6.7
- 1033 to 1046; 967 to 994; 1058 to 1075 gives 2.6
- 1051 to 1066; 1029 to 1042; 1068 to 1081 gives -2.5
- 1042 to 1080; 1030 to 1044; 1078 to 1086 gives -4.9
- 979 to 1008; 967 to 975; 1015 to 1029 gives 1.5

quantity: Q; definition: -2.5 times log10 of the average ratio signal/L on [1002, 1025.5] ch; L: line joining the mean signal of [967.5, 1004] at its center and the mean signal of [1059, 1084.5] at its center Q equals 0.080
